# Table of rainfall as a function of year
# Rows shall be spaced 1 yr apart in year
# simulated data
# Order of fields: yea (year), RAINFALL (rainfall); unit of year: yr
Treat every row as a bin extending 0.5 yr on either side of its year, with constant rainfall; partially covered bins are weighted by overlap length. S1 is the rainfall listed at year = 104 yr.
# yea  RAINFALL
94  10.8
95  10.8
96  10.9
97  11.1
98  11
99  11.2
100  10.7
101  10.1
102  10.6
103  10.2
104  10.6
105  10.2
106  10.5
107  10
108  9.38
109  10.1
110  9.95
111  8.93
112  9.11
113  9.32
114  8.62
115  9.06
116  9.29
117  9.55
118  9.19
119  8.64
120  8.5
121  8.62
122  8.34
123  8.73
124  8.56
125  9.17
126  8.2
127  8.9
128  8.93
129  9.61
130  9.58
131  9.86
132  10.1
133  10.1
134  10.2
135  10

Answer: 10.6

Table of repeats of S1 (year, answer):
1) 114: 8.62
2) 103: 10.2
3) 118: 9.19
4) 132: 10.1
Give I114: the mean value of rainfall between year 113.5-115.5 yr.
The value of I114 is 8.84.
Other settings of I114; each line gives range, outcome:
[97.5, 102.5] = 10.7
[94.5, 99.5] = 11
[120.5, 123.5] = 8.56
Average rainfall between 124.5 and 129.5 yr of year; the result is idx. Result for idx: 8.96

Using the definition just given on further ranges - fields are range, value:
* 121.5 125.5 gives 8.7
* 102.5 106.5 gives 10.4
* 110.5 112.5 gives 9.02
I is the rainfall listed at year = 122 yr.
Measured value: 8.34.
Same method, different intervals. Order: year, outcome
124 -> 8.56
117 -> 9.55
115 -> 9.06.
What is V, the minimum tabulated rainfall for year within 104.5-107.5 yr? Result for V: 10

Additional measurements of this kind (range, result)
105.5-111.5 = 8.93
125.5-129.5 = 8.2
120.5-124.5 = 8.34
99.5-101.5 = 10.1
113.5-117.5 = 8.62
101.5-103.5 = 10.2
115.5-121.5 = 8.5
